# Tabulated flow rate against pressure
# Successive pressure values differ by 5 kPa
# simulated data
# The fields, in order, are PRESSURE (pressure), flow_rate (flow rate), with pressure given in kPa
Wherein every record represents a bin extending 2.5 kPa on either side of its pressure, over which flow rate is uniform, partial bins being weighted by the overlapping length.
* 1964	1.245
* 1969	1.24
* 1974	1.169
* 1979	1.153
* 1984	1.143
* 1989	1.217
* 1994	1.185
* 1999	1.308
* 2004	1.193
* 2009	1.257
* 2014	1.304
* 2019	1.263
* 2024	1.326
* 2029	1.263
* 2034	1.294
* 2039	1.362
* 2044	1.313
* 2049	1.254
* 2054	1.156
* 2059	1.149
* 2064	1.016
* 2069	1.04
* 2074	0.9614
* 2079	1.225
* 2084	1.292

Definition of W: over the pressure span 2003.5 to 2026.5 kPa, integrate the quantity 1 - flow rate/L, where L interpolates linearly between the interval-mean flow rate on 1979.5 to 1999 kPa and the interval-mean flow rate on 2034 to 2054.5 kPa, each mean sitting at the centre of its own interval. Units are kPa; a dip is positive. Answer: -0.7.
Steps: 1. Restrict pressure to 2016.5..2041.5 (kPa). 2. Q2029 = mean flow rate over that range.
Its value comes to 1.3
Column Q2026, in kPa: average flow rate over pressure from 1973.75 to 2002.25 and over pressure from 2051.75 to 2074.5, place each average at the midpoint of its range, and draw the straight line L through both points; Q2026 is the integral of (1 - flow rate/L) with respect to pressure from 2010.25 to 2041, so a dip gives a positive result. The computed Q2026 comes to -4.5 kPa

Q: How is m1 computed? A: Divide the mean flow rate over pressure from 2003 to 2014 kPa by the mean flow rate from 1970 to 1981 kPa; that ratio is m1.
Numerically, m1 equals 1.1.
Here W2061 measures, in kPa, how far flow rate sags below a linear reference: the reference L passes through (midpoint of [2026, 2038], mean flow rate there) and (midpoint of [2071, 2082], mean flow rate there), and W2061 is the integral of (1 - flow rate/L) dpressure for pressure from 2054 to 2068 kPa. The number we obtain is 0.9 kPa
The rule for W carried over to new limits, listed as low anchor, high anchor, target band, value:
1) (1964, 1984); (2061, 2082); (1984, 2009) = -1.3 kPa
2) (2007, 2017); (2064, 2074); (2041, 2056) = -1.8 kPa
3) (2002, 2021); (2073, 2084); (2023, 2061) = -1.7 kPa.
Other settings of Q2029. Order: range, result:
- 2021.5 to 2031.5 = 1.29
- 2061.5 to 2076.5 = 1.01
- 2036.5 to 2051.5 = 1.31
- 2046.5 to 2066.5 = 1.14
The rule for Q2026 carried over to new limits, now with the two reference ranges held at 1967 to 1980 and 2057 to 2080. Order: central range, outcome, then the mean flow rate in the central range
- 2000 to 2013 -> -1.1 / 1.24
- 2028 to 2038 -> -1.6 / 1.29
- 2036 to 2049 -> -2.6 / 1.32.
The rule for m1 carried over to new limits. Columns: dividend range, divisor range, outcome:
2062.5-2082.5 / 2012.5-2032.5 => 0.83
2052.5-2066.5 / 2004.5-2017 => 0.87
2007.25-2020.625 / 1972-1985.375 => 1.10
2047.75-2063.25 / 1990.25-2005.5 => 0.94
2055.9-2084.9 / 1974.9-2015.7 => 0.91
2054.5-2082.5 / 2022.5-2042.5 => 0.83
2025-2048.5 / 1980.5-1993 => 1.11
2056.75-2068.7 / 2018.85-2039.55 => 0.83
